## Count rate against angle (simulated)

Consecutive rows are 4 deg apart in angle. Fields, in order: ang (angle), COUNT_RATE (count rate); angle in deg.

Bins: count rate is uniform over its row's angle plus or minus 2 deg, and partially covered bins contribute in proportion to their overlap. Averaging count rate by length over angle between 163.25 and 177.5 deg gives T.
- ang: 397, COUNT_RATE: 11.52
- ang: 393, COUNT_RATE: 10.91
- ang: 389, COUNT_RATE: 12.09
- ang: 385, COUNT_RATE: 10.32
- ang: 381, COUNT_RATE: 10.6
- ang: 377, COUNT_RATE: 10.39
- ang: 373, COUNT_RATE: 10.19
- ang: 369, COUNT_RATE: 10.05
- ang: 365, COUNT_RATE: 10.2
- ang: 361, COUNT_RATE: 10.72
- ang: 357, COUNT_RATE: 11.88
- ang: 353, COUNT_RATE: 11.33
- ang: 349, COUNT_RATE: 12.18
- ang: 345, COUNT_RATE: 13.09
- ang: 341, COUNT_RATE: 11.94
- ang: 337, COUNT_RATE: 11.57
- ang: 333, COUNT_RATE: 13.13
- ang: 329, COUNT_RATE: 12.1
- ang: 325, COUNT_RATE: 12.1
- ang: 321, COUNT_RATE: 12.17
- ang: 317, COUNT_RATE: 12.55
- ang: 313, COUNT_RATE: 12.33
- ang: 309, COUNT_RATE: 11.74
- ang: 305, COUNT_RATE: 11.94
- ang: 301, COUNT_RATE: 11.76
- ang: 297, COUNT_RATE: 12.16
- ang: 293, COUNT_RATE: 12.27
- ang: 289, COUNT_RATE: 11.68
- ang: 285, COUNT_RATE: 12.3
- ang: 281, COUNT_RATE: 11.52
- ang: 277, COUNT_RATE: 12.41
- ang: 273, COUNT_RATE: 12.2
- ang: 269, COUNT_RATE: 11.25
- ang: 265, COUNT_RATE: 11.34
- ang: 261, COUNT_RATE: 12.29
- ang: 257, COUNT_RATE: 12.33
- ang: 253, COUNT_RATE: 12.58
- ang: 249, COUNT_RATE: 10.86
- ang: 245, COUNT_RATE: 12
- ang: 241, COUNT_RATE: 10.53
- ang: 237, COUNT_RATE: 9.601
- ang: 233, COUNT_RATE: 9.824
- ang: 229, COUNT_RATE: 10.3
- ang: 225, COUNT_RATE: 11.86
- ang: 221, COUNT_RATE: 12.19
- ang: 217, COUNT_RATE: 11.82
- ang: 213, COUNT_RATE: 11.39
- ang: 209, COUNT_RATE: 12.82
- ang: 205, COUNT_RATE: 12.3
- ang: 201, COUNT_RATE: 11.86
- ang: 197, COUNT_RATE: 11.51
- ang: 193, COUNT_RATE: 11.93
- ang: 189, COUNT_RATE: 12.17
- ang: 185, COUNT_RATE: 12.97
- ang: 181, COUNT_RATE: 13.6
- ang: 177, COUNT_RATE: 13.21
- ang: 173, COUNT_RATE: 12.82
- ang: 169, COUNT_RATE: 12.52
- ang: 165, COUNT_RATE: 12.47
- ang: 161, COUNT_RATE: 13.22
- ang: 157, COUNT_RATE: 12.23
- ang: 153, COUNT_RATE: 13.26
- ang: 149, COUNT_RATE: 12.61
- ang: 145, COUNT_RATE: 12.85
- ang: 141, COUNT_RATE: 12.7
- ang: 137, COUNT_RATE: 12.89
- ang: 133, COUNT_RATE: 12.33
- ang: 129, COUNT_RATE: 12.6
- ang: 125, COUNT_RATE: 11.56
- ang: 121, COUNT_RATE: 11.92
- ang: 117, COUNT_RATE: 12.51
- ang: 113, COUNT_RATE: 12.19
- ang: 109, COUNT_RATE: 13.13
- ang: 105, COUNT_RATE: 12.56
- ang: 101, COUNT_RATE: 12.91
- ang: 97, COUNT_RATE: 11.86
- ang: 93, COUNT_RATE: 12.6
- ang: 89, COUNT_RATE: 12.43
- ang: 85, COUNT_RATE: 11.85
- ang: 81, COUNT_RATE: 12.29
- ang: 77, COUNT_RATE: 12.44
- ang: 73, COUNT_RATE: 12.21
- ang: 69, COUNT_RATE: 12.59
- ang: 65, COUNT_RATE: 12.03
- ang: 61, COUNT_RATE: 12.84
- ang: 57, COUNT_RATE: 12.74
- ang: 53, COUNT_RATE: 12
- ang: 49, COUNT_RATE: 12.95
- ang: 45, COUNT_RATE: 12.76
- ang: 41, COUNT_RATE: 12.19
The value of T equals 12.7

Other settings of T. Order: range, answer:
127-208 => 12.6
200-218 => 12.1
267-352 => 12.1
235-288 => 11.6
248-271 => 11.8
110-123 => 12.3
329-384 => 11.3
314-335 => 12.4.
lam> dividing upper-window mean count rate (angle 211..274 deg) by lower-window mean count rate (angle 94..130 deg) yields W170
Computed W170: 0.92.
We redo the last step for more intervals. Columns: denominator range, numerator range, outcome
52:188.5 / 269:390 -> 0.93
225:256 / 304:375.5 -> 1.07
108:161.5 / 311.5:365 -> 0.96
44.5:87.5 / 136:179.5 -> 1.03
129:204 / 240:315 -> 0.94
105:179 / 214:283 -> 0.91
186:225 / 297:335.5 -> 1.01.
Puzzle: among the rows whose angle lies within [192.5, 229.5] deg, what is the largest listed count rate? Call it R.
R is 12.82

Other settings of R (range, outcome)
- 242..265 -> 12.58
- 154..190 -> 13.6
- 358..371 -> 10.72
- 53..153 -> 13.26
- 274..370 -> 13.13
